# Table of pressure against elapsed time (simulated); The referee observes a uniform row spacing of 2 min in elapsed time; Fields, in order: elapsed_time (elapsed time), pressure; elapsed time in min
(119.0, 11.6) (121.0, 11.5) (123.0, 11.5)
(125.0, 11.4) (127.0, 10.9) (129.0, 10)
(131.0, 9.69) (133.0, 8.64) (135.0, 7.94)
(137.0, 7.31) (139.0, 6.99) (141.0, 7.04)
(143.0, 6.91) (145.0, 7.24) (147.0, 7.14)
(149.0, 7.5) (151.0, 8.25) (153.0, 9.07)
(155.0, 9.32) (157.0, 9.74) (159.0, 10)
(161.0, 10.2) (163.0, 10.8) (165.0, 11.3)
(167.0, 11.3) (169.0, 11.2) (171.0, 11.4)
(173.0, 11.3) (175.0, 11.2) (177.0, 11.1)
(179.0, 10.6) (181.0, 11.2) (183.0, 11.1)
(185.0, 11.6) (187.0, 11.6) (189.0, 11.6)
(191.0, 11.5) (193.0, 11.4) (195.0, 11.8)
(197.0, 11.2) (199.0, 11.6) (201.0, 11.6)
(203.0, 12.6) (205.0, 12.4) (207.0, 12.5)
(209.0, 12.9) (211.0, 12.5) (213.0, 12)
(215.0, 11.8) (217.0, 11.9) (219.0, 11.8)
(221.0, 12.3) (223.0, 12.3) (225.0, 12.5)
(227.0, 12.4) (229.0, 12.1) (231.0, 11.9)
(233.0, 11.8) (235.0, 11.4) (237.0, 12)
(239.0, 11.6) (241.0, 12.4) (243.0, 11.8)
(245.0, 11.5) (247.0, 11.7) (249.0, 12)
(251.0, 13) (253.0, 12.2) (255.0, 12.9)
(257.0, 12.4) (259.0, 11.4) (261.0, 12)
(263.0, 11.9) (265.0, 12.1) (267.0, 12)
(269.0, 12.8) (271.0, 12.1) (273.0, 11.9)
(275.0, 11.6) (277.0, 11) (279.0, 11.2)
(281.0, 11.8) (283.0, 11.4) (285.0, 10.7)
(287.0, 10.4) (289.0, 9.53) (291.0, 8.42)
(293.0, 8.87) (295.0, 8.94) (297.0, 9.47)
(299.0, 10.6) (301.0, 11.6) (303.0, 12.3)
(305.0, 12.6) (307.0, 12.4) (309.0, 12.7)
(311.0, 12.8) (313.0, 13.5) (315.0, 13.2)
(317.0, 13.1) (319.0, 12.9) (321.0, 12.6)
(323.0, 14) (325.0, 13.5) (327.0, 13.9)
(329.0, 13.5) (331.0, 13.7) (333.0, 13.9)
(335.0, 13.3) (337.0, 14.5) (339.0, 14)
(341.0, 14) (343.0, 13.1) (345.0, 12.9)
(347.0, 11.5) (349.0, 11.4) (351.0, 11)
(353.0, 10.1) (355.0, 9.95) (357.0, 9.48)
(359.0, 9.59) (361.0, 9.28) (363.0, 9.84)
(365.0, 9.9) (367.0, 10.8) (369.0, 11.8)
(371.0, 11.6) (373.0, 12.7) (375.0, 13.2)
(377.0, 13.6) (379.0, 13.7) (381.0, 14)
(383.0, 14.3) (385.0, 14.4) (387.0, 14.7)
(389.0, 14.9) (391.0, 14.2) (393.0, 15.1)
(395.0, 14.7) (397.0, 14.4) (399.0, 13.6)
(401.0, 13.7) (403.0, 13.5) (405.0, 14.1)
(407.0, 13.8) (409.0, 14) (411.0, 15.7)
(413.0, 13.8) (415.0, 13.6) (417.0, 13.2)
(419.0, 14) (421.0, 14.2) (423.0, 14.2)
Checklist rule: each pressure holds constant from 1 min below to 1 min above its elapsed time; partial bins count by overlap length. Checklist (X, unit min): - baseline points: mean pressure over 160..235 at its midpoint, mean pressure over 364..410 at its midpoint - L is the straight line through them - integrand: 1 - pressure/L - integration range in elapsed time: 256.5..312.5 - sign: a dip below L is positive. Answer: 5.31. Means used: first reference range 11.7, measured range 11.3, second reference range 13.5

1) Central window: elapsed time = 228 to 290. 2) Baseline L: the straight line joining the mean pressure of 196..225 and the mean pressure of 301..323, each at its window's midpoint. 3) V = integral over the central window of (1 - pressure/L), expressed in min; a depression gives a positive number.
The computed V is 3.4 min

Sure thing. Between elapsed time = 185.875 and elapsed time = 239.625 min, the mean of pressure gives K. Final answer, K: 12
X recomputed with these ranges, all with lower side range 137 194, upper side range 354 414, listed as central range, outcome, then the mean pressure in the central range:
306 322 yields -1.2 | 12.9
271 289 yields 0.5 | 11.2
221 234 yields -1.7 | 12.2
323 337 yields -1.7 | 13.7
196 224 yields -4.1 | 12.1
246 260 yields -1.4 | 12.2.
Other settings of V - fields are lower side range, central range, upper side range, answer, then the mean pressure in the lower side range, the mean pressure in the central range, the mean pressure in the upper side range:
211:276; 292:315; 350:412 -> 1.6 min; 12.1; 11.5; 12.8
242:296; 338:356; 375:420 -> 1.4 min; 11.4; 12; 14.1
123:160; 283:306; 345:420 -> 1.9 min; 8.69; 10.4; 12.8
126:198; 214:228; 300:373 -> -1.9 min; 9.92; 12.1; 12.2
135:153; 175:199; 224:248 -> -4.6 min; 7.43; 11.3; 11.9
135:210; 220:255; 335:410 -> -3.0 min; 10.3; 12.1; 12.7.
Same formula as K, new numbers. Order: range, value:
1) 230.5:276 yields 12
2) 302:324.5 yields 12.9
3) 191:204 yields 11.7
